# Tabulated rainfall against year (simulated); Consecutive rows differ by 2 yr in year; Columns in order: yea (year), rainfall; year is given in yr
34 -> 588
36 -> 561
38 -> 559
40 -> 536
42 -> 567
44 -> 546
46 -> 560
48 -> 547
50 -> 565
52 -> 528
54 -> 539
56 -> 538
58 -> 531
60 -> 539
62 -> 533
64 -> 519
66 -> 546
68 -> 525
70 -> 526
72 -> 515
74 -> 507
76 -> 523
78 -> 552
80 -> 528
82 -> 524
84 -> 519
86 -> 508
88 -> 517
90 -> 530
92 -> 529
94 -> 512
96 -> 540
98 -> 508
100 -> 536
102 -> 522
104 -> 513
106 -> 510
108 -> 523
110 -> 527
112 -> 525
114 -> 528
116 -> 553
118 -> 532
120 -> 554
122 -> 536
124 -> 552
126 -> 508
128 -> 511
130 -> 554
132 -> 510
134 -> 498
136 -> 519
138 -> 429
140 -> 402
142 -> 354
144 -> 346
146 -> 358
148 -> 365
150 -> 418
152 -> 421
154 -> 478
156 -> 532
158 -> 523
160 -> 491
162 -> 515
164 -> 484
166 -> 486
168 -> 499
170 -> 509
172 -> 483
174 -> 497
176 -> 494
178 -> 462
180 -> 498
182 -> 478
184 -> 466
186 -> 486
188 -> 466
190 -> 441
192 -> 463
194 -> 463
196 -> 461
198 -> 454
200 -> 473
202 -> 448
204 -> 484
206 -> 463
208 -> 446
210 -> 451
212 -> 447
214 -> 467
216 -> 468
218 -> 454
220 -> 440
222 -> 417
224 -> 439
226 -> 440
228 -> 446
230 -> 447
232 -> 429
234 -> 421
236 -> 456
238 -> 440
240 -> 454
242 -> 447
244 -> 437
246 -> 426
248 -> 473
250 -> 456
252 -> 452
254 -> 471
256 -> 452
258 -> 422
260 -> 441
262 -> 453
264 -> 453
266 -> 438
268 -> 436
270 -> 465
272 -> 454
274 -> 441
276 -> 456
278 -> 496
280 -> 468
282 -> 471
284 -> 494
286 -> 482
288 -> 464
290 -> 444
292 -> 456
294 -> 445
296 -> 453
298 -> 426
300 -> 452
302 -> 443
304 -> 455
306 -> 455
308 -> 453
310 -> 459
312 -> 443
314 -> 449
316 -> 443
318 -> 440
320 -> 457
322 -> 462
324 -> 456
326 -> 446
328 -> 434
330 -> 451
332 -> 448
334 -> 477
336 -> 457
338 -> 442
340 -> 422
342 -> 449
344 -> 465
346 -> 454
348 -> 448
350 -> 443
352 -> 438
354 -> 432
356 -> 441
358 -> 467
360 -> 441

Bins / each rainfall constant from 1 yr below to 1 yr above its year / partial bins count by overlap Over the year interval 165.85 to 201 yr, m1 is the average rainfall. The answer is 476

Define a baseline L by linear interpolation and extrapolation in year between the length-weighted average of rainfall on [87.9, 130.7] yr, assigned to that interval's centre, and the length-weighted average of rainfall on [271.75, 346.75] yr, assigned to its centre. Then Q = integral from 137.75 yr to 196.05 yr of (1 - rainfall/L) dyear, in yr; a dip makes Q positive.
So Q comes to 5.4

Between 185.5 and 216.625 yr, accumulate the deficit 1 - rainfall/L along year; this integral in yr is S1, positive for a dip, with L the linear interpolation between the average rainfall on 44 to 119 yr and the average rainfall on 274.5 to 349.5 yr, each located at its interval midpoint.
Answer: 1.9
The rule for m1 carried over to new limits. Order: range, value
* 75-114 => 524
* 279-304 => 458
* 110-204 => 479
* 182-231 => 456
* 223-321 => 451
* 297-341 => 449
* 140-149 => 361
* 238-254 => 450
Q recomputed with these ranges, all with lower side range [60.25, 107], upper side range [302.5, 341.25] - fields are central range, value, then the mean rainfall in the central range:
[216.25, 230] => 1.1 yr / 441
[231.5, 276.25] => 2.3 yr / 447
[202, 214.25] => 0.7 yr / 458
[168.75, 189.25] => 0.4 yr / 484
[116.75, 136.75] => -0.7 yr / 528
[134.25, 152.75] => 3.7 yr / 405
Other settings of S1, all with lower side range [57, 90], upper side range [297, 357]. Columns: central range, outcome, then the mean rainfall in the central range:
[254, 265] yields 0.5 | 447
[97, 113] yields -0.1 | 520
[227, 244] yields 1.2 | 442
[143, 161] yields 2.3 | 437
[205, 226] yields 1.5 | 449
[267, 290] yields -0.1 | 465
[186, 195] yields 0.5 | 461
